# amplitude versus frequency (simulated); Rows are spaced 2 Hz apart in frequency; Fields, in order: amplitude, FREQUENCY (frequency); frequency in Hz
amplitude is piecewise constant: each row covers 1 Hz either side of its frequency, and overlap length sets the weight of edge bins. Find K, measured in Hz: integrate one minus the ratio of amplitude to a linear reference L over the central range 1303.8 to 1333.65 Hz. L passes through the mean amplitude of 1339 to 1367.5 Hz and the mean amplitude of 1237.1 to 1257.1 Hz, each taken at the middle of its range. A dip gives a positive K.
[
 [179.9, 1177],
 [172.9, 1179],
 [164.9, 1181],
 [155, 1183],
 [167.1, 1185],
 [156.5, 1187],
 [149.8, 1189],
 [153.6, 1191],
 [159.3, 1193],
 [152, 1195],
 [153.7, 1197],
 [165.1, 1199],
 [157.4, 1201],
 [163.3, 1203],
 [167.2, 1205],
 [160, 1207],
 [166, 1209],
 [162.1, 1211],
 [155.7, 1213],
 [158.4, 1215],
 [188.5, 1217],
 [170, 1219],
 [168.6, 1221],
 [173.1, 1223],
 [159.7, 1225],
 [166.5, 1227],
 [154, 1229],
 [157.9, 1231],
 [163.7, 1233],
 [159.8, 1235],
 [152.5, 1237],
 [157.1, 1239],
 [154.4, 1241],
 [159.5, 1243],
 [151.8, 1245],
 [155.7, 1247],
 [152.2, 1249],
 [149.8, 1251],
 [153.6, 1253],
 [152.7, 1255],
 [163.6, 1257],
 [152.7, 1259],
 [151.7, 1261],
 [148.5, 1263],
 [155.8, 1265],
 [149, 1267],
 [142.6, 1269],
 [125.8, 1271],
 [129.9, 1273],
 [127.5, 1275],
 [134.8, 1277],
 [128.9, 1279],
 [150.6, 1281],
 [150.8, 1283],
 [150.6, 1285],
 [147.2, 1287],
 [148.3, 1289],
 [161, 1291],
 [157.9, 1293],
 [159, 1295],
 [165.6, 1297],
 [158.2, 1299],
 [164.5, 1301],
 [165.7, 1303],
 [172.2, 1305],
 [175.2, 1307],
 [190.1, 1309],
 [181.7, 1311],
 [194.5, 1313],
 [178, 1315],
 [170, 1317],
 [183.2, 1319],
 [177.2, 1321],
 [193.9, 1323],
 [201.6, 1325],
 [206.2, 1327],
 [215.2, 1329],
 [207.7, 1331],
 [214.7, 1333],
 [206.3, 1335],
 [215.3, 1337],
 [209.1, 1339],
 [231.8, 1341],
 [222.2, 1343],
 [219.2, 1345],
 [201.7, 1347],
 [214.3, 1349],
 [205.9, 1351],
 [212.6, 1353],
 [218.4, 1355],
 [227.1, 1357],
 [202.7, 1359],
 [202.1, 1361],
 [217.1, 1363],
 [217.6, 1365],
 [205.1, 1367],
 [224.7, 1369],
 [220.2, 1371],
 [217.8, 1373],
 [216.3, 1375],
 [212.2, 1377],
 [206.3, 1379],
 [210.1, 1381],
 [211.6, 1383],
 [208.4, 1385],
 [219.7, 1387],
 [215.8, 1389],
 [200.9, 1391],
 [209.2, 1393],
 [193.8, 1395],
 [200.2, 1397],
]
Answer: 0.7 Hz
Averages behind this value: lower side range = 155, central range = 190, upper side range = 214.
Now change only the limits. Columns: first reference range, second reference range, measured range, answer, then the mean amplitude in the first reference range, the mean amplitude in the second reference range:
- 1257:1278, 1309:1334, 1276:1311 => 1.92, 143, 194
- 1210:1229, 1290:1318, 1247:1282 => 4.81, 166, 171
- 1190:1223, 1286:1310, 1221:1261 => 1.39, 163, 164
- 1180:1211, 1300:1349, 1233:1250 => 1.64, 159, 196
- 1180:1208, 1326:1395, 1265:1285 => 4.95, 159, 213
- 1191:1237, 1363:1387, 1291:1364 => 1.54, 162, 214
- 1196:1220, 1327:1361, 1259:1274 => 3.34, 164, 213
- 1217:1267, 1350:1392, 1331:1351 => -1.39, 158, 213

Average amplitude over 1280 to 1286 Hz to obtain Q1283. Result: 151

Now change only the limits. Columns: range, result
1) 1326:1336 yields 210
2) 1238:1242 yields 156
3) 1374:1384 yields 211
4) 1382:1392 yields 211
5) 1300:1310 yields 174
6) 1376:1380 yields 209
